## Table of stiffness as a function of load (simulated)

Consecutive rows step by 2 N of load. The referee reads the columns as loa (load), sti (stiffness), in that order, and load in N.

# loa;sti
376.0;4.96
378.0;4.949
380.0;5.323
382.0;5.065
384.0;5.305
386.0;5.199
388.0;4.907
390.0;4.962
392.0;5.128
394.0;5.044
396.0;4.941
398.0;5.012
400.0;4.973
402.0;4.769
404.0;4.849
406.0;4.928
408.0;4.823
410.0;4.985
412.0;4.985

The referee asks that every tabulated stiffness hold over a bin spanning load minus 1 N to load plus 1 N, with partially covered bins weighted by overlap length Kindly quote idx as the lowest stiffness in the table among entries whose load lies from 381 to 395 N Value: 4.907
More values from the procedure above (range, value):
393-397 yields 4.941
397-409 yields 4.769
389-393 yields 4.962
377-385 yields 4.949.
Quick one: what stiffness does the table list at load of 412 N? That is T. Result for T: 4.985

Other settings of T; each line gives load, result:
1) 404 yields 4.849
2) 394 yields 5.044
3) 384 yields 5.305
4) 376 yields 4.96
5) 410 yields 4.985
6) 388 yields 4.907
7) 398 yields 5.012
